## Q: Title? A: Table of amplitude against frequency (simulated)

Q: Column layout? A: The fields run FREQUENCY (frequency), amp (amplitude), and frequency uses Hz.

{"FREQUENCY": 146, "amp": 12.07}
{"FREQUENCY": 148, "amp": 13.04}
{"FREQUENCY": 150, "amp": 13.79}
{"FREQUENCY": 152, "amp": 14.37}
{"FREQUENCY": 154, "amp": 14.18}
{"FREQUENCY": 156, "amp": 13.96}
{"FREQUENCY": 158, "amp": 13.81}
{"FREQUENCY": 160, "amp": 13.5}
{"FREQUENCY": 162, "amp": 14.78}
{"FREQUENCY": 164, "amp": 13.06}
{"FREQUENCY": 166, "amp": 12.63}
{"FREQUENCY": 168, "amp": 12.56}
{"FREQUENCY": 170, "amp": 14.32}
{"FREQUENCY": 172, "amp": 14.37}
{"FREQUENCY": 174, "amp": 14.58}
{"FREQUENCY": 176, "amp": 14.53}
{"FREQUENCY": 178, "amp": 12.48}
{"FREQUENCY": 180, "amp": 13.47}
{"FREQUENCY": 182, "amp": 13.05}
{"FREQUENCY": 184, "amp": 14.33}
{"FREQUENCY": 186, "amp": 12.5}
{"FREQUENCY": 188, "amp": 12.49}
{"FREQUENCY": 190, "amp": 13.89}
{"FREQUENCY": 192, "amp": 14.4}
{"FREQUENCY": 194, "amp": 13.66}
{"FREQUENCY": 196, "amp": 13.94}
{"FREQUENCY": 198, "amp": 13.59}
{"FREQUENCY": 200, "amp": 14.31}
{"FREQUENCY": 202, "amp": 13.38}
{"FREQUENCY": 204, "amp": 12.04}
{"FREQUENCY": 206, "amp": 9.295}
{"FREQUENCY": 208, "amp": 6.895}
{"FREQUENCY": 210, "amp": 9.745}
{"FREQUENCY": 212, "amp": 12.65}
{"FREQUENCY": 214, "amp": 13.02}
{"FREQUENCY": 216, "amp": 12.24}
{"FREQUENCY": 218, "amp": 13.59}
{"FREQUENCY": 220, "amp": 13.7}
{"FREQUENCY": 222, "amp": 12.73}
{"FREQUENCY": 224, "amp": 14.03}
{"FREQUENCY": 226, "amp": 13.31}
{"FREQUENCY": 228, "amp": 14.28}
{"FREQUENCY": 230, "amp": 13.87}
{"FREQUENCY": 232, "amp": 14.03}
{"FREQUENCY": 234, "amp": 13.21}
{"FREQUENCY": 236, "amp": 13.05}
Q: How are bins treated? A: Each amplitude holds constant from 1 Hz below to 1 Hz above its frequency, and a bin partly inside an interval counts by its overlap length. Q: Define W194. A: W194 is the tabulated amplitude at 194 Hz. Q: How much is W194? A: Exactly 13.66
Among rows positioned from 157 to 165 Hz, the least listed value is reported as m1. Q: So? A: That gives 13.06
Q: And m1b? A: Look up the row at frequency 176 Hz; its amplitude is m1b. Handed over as 14.53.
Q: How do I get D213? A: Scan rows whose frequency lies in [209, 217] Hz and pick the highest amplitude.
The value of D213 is 13.02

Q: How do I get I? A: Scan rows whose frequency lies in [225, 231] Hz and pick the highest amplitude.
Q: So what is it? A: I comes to 14.28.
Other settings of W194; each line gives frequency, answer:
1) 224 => 14.03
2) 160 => 13.5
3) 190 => 13.89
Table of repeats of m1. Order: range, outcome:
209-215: 9.745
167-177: 12.56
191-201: 13.59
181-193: 12.49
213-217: 12.24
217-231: 12.73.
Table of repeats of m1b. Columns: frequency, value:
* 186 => 12.5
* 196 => 13.94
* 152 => 14.37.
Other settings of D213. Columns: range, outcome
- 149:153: 14.37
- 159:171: 14.78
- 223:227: 14.03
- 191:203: 14.4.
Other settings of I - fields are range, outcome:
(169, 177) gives 14.58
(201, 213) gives 13.38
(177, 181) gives 13.47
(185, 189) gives 12.5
